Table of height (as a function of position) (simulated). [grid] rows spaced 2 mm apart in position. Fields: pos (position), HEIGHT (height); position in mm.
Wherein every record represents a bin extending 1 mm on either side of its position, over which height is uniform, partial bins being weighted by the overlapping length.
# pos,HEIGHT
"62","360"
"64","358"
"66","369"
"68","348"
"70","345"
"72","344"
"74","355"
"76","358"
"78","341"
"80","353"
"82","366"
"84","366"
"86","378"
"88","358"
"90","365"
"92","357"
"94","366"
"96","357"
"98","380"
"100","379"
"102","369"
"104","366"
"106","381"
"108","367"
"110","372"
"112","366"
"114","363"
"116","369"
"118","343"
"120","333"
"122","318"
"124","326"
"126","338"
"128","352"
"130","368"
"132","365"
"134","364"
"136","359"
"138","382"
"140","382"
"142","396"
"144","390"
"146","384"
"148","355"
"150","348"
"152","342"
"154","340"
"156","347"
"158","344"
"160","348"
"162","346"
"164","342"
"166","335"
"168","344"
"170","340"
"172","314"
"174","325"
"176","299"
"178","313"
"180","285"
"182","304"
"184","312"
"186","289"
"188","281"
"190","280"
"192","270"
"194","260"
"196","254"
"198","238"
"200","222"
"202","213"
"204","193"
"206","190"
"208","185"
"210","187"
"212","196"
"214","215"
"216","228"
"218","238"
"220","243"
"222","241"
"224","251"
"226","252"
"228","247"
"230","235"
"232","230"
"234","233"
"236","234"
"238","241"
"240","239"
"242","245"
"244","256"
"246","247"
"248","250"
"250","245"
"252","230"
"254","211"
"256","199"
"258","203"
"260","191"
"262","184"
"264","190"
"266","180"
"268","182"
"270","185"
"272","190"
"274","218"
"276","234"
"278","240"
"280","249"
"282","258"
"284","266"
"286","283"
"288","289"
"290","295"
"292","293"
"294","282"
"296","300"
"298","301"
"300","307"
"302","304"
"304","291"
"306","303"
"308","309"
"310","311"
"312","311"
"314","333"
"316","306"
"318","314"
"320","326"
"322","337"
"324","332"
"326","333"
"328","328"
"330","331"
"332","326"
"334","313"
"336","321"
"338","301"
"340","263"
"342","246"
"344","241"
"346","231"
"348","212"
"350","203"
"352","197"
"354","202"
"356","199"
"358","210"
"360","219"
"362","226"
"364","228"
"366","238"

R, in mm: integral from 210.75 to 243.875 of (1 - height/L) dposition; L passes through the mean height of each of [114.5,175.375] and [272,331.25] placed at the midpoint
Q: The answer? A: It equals 8.8 mm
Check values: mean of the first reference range 351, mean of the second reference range 294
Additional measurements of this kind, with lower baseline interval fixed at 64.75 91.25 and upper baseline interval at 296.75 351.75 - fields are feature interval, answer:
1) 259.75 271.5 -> 4.7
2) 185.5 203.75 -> 4.2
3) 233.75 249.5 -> 3.6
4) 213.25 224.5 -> 3.0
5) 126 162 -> -2.2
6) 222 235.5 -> 3.3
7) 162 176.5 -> 0.2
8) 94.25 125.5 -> -0.9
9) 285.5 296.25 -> 0.5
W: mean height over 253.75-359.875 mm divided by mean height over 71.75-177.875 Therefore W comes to 0.74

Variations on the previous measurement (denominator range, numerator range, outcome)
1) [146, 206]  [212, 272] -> 0.74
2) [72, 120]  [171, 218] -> 0.70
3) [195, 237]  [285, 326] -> 1.36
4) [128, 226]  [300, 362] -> 0.94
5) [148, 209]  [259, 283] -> 0.71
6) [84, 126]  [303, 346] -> 0.85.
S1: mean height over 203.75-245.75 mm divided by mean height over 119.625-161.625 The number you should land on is 0.64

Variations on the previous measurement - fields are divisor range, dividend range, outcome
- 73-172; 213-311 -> 0.69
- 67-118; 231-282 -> 0.61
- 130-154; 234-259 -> 0.63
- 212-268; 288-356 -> 1.28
